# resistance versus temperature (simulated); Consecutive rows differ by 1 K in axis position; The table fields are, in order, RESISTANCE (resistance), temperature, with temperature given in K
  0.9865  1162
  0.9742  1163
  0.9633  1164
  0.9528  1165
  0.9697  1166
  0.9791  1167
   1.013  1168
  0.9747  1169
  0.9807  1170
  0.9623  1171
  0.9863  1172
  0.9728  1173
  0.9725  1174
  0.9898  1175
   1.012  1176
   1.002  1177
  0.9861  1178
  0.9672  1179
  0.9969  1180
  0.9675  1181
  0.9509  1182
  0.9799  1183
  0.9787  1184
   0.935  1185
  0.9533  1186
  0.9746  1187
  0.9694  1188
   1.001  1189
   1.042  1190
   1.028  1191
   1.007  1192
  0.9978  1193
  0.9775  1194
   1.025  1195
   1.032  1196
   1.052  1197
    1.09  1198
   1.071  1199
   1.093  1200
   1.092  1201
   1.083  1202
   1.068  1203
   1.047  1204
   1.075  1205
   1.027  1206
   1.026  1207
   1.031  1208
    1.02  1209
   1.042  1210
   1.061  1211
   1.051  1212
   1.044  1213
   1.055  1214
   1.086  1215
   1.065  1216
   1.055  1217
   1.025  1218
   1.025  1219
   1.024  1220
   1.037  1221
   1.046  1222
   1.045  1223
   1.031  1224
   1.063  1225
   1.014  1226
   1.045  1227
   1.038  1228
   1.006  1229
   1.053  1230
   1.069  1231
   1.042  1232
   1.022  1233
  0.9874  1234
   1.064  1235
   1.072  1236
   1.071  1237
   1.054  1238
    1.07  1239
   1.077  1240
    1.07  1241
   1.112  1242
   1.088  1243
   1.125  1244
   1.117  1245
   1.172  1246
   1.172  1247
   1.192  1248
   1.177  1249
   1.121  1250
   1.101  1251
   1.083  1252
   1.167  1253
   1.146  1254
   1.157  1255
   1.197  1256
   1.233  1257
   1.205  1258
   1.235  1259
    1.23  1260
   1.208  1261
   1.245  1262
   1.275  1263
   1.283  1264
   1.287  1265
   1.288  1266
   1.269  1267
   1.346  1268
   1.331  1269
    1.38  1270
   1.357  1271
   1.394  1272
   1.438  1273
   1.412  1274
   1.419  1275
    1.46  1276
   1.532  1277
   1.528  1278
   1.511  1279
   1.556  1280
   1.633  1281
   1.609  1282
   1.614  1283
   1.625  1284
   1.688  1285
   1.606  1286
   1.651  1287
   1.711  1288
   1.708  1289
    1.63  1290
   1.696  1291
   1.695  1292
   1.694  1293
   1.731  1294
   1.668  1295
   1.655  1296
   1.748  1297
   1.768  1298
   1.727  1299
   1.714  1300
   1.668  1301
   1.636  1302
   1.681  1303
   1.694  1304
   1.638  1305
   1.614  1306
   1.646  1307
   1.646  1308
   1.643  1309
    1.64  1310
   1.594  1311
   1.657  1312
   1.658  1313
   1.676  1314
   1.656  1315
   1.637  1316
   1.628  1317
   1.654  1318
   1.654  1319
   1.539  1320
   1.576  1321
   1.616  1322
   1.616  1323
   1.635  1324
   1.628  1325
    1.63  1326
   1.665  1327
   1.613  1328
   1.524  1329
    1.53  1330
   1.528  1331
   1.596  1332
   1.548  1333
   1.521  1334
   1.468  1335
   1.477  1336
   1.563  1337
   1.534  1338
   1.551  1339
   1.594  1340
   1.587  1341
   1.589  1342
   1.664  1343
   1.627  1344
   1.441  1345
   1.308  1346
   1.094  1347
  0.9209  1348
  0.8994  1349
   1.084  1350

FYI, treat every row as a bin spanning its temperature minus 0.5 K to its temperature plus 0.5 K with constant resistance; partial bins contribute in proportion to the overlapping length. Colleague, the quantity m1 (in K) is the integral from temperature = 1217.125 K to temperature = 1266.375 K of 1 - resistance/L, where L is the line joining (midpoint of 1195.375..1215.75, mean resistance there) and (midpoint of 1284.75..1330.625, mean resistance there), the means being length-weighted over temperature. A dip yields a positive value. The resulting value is 5.9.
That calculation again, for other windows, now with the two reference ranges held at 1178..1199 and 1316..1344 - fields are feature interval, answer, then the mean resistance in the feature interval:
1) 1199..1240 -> 2.7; 1.05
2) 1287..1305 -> -3.1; 1.69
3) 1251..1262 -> 0.8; 1.18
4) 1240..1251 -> 0.9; 1.13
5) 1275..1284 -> -1.2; 1.55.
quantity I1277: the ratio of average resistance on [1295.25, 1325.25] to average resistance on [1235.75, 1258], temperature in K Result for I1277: 1.5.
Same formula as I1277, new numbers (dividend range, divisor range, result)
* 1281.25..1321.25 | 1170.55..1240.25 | 1.62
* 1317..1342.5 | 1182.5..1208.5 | 1.54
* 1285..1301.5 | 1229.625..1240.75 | 1.61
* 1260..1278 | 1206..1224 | 1.29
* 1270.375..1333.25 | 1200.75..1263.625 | 1.48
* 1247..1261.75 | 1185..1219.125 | 1.13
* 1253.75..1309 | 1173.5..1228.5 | 1.47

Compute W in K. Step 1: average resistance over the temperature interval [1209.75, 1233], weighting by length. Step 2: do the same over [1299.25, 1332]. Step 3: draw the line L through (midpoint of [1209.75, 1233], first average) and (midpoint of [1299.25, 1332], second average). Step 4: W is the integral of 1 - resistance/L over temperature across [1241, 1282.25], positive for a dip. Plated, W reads 0.47 K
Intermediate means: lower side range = 1.04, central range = 1.28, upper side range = 1.63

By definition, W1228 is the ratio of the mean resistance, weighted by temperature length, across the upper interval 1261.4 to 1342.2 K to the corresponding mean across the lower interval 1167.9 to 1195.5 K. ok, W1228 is 1.6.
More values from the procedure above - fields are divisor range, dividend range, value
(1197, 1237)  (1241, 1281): 1.21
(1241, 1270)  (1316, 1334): 1.33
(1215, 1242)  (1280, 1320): 1.59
